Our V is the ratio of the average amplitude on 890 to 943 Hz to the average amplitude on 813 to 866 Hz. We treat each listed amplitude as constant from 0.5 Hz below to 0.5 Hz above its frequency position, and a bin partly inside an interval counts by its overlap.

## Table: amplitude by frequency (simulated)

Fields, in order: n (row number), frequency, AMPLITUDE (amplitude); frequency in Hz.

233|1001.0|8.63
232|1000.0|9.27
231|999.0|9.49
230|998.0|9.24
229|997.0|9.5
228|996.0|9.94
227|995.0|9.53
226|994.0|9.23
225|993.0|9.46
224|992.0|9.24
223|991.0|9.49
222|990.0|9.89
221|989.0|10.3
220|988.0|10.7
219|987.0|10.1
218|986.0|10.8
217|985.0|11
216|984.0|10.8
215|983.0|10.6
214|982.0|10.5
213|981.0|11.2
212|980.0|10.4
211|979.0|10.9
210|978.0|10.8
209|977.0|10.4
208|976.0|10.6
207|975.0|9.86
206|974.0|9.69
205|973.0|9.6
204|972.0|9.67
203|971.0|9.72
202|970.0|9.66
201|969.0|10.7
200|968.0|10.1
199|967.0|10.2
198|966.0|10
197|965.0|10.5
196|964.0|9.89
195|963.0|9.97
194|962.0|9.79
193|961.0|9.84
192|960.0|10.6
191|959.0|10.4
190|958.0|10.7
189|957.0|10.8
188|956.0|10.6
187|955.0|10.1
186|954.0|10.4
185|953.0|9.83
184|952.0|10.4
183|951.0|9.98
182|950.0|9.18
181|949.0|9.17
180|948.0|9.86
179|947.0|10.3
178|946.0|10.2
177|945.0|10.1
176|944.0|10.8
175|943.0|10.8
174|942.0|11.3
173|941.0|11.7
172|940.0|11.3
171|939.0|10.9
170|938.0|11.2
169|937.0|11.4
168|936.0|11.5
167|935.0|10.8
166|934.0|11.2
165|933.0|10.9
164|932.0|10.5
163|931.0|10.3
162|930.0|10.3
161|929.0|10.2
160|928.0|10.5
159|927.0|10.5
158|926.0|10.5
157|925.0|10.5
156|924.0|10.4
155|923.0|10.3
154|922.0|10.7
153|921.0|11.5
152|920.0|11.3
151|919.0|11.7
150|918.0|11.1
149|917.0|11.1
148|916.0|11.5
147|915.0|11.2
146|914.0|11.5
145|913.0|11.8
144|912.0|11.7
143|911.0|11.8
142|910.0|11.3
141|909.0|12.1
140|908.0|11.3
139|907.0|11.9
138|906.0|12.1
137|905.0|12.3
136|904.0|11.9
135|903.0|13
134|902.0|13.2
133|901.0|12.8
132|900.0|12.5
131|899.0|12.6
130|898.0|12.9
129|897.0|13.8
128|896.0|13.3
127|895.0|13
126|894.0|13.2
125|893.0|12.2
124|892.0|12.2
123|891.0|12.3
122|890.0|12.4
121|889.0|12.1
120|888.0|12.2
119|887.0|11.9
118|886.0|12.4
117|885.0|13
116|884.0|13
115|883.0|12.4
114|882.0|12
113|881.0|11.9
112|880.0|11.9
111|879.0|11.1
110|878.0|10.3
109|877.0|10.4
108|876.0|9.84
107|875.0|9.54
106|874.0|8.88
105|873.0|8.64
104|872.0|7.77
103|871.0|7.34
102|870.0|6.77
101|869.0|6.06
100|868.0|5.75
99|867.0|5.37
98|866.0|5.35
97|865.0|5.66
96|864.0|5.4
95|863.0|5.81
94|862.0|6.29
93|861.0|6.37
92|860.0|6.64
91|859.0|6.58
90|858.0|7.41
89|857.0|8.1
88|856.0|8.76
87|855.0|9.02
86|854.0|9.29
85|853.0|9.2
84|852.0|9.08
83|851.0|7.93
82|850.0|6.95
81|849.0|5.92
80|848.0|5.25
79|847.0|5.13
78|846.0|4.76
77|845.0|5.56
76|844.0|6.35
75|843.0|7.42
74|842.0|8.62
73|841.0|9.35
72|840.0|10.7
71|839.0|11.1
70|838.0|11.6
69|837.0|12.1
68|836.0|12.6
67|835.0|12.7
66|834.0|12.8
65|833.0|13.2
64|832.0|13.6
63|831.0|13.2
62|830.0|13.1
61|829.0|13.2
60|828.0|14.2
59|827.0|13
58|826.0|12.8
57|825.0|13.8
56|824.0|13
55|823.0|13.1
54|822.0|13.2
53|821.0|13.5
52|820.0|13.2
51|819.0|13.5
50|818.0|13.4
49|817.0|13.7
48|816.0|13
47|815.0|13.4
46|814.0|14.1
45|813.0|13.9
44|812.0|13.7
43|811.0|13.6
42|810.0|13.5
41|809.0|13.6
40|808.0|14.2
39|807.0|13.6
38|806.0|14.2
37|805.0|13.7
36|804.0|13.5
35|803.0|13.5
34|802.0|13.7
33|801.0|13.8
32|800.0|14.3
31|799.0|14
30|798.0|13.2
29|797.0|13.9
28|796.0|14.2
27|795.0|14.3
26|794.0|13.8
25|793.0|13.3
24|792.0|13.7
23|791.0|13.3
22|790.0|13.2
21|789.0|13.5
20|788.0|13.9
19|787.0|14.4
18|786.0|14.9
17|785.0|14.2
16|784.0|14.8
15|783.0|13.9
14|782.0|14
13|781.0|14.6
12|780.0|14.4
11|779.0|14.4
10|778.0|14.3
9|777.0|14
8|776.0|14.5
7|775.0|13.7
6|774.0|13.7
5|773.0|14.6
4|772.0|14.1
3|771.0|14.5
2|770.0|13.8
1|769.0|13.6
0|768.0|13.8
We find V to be 1.14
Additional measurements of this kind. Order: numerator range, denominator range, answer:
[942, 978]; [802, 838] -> 0.76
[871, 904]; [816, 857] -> 1.10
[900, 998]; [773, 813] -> 0.77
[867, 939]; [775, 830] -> 0.81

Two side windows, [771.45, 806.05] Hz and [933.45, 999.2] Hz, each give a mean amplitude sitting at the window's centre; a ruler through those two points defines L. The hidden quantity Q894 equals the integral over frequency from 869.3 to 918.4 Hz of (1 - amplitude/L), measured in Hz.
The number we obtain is 0.89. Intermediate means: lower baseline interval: 14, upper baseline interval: 10.3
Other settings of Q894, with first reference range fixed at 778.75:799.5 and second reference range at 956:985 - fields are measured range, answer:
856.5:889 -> 9.0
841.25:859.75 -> 7.9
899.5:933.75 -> 0.1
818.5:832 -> -0.1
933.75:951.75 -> 0.4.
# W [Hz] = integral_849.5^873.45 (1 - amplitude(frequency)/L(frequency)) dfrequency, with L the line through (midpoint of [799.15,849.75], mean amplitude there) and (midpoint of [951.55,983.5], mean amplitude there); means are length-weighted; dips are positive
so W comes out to 9.2 Hz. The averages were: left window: 12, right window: 10.3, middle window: 7.14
